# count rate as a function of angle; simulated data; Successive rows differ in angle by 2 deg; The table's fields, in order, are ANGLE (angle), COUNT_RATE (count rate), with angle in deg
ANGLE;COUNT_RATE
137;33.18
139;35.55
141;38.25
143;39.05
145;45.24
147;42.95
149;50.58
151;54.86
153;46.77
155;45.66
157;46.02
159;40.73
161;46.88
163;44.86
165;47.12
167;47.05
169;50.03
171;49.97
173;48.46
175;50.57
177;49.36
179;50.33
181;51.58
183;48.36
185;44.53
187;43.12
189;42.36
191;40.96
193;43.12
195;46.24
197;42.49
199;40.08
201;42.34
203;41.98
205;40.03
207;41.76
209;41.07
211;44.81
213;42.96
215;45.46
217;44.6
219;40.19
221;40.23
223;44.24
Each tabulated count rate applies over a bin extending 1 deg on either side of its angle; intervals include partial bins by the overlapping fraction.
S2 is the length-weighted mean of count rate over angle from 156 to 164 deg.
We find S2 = 44.6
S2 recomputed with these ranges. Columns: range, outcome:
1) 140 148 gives 41.4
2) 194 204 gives 42.6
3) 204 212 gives 41.9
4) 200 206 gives 41.4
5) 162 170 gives 47.3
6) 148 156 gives 49.5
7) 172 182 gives 50.1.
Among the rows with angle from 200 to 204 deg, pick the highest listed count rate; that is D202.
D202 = 42.34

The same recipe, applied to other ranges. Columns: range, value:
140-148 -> 45.24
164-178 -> 50.57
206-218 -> 45.46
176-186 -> 51.58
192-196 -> 46.24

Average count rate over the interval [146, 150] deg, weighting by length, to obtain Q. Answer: 46.8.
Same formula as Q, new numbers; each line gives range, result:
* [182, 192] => 43.9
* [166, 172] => 49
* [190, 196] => 43.4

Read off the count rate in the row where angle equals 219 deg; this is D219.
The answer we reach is 40.19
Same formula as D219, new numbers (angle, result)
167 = 47.05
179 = 50.33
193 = 43.12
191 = 40.96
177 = 49.36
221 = 40.23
